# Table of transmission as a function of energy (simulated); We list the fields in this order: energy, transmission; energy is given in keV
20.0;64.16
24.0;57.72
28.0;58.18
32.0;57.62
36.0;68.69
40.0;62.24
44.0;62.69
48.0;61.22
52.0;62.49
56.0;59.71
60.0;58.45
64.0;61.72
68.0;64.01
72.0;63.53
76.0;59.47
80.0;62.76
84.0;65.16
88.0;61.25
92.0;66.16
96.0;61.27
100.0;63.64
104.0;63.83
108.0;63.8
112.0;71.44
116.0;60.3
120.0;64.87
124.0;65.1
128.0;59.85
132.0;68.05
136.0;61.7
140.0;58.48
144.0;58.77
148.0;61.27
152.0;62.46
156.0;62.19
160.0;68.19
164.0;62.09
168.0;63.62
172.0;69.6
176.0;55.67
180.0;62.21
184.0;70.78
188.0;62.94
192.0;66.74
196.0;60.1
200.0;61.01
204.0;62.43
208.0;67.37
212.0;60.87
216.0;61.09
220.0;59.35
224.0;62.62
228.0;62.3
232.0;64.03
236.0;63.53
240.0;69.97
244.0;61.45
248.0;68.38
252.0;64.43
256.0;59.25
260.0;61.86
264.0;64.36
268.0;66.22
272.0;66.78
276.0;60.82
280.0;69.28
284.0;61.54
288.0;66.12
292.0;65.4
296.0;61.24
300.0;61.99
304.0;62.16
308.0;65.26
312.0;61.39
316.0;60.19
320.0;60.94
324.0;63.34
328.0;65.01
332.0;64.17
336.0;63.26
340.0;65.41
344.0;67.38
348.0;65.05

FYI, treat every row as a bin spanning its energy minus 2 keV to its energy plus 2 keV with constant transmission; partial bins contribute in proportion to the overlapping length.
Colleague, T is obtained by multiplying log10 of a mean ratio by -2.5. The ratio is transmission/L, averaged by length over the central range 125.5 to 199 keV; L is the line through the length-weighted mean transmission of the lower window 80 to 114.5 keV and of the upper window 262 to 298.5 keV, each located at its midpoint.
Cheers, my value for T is 0.025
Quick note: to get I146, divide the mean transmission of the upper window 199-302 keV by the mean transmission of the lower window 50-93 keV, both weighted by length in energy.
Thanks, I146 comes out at 1.0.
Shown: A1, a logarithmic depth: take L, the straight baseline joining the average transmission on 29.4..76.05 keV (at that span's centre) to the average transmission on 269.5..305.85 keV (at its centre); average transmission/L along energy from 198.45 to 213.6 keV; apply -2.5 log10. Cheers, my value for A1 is 0.00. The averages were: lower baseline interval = 61.9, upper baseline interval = 64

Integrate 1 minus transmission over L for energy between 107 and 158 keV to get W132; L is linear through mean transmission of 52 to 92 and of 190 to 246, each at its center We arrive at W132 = -0.4 keV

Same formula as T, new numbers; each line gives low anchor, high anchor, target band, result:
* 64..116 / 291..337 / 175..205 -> 0.005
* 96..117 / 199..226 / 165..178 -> 0.003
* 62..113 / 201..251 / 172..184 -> 0.015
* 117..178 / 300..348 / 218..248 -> -0.009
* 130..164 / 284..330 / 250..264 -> 0.011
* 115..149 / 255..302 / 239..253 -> -0.041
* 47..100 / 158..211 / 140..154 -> 0.051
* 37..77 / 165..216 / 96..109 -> -0.017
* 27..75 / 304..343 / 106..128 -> -0.043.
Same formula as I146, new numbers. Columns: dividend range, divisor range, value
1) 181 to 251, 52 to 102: 1.02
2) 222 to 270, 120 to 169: 1.02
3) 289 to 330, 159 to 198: 0.98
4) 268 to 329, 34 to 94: 1.01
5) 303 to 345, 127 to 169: 1.02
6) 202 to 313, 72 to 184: 1.01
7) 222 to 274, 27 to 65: 1.05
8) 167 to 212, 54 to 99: 1.03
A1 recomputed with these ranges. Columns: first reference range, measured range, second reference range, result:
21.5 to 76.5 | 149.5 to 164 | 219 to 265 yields -0.02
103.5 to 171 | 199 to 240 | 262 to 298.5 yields 0.02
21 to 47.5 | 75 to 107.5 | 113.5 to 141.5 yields -0.01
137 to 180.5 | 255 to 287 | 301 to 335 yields -0.02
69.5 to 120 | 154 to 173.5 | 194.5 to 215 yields -0.04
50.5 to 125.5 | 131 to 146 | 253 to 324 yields 0.03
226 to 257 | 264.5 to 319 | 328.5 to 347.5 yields 0.02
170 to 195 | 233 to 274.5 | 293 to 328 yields -0.02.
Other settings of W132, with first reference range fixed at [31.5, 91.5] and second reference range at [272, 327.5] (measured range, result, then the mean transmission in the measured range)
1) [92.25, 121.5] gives -0.8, 64.3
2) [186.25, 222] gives 0.2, 62.4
